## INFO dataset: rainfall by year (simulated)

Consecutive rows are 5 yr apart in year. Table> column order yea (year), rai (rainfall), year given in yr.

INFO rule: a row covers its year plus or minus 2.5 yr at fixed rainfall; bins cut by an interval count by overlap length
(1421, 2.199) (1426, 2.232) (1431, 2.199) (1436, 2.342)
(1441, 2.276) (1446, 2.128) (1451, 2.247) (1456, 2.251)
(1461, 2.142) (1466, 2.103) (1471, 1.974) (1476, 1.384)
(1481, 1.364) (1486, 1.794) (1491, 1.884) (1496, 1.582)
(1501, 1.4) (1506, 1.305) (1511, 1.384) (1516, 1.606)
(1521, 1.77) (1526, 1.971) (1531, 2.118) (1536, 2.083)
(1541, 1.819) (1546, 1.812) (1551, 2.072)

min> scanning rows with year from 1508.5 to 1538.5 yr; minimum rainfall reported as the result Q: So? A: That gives 1.384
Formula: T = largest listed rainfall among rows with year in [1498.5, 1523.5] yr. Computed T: 1.77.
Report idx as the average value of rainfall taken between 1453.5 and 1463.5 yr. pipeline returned 2.2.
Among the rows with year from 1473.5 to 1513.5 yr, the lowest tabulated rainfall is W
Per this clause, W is 1.305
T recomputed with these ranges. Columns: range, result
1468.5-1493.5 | 1.974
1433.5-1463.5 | 2.342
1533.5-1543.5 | 2.083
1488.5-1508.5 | 1.884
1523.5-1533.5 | 2.118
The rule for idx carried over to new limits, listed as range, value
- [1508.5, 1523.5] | 1.59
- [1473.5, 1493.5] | 1.61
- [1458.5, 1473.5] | 2.07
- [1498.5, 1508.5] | 1.35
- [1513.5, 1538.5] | 1.91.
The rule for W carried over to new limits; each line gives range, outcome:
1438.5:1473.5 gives 1.974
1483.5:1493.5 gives 1.794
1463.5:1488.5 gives 1.364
